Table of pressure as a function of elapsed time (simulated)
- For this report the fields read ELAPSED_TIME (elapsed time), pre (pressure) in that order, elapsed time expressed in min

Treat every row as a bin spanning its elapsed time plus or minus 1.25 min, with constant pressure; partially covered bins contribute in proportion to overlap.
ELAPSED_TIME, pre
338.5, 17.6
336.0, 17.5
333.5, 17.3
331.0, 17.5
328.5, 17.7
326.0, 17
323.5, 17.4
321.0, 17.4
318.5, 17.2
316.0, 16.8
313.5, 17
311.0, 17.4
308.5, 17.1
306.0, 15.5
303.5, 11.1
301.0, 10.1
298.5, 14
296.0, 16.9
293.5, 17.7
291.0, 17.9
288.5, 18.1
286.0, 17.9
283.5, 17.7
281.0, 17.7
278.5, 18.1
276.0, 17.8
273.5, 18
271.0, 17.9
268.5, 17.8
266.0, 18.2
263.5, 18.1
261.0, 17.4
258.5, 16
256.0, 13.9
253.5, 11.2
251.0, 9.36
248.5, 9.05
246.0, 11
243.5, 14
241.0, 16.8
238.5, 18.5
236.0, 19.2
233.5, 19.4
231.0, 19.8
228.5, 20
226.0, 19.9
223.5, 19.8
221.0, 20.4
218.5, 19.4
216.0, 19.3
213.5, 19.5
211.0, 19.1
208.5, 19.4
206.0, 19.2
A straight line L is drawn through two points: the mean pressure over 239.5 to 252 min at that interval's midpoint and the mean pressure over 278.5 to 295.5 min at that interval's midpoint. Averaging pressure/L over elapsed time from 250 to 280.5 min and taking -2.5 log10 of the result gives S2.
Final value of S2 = -0.09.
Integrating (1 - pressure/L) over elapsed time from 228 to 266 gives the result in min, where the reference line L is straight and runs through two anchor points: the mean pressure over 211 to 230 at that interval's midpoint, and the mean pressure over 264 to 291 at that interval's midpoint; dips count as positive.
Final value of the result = 6.7 min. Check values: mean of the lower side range 19.7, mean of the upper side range 17.9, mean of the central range 15.6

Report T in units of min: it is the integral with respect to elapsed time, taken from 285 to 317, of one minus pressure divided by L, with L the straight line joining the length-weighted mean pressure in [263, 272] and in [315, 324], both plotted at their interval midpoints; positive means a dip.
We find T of 2.82 min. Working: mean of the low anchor 18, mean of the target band 15.9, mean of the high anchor 17.2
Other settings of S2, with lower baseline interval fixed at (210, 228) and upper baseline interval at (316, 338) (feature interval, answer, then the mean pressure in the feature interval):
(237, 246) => 0.21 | 15.8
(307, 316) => 0.04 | 17.1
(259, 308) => 0.10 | 16.7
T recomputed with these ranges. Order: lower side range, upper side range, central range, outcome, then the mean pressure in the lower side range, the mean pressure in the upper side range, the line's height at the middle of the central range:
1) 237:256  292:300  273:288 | -2.8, 13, 16.1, 15.1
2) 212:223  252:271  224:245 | -0.1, 19.6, 16.1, 18.3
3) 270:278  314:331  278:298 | 0.2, 17.9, 17.3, 17.7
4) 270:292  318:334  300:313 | 2.3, 17.9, 17.4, 17.6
